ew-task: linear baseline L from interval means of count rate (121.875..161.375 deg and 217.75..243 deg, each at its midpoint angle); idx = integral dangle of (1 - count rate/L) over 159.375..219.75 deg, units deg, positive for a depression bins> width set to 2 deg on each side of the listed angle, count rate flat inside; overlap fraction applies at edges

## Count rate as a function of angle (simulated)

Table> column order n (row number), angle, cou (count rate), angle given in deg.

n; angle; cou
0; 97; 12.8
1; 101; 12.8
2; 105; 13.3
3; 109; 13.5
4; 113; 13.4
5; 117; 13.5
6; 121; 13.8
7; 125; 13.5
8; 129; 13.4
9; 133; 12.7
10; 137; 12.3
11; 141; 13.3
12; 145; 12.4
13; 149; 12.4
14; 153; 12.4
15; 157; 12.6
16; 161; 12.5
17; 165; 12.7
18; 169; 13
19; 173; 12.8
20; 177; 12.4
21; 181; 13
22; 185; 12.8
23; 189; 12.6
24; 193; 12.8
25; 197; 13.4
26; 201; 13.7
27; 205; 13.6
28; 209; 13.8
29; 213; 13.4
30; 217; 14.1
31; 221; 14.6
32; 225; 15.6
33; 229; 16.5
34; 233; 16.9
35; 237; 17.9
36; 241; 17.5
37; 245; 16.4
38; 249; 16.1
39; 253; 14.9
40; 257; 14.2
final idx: 6.52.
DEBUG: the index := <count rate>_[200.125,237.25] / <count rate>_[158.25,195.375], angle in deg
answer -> 1.17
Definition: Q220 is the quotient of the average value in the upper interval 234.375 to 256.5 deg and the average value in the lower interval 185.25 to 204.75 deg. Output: 1.2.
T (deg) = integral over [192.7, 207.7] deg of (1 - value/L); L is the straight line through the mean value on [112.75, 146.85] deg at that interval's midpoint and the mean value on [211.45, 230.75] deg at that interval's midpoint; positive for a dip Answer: 1.0 deg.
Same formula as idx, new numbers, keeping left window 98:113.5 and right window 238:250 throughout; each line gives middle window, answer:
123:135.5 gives 0.59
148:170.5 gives 3.09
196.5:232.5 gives 3.62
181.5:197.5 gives 2.63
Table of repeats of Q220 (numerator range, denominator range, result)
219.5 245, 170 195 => 1.30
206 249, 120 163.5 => 1.22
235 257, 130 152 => 1.29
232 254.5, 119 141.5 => 1.26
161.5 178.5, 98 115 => 0.96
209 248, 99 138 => 1.19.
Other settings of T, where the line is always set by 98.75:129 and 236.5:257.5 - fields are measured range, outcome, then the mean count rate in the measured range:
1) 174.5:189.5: 2.1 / 12.7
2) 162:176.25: 1.7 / 12.8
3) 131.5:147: 1.4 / 12.7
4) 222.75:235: -0.4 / 16.3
